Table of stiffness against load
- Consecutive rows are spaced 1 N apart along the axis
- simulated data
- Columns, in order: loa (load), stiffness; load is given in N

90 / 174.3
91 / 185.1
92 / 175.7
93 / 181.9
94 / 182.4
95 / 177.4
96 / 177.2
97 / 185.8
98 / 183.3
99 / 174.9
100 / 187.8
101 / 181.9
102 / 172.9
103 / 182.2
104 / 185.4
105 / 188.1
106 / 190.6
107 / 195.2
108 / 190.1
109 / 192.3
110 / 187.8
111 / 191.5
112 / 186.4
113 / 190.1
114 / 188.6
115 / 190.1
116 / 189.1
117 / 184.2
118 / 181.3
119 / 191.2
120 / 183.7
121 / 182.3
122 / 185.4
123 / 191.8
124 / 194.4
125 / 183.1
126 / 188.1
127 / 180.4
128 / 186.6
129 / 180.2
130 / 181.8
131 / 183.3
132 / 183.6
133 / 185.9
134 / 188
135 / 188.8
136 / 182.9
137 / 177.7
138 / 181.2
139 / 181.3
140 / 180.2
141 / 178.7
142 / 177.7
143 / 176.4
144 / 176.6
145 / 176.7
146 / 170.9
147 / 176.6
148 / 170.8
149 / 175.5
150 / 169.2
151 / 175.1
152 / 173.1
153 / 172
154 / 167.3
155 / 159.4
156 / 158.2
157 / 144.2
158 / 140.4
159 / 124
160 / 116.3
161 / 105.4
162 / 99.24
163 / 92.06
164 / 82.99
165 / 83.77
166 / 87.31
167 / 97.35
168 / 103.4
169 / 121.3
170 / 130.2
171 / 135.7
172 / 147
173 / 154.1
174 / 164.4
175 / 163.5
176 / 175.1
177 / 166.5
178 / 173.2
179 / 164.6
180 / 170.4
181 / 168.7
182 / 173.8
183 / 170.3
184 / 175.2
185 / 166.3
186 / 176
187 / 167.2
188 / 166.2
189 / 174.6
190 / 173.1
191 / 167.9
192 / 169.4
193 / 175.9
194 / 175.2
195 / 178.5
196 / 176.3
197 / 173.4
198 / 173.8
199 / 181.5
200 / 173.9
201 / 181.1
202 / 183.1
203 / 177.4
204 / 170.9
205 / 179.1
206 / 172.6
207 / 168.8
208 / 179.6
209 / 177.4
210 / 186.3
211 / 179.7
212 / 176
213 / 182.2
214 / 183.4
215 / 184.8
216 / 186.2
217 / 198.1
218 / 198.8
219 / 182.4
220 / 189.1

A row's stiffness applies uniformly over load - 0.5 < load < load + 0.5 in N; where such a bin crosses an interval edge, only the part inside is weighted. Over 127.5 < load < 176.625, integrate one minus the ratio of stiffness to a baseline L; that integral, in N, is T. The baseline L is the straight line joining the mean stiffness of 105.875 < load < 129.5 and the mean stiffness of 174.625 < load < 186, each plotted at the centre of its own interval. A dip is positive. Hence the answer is 6.4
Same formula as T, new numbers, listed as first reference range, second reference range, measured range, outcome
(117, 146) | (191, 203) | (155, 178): 6.5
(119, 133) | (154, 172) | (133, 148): -1.9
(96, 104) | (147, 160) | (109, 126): -1.3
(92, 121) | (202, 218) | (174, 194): 1.3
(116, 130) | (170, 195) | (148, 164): 2.9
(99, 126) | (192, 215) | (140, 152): 0.6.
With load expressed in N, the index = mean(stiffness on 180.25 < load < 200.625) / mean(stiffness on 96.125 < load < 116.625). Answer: 0.9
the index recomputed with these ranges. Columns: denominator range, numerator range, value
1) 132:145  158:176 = 0.66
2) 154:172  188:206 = 1.48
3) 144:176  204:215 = 1.27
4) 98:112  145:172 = 0.74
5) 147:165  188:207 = 1.23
